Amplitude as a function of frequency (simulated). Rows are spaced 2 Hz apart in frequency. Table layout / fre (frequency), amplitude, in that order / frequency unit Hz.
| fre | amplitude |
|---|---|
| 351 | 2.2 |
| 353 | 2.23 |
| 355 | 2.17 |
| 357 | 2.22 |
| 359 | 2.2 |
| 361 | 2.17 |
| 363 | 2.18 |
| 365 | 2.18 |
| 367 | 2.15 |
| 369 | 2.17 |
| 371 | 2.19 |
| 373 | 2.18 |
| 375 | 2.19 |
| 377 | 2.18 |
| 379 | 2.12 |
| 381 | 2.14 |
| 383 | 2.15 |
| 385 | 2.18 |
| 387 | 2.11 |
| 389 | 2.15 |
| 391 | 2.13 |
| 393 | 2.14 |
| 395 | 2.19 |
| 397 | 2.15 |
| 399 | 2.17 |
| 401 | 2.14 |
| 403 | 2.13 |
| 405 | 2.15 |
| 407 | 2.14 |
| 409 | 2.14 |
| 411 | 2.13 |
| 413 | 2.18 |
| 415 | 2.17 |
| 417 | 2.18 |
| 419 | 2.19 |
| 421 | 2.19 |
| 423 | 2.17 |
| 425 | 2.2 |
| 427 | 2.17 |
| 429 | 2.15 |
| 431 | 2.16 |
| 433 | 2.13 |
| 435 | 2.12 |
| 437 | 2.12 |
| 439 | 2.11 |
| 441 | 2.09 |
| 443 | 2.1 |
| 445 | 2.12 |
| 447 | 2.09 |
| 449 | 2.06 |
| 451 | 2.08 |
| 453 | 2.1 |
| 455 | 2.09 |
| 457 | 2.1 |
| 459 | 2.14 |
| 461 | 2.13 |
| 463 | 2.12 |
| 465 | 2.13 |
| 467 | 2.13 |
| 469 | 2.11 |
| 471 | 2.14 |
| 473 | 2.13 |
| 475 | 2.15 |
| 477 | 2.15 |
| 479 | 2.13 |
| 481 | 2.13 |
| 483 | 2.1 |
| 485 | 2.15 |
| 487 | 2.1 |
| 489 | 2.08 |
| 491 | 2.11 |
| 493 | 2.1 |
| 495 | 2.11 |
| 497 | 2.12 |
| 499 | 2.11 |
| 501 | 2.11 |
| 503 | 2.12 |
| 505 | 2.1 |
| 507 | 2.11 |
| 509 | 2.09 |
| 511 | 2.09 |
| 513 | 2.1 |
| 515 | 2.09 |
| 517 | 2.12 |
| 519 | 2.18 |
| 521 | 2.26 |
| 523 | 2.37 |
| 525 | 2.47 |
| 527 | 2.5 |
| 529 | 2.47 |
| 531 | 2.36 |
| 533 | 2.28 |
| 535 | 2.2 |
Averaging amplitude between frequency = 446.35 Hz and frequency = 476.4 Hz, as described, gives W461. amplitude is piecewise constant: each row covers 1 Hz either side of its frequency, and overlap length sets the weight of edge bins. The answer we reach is 2.11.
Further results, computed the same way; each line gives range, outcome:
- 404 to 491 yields 2.13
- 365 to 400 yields 2.16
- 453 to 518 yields 2.12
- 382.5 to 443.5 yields 2.15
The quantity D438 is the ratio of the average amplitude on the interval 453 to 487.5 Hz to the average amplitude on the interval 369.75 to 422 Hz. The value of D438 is 1.0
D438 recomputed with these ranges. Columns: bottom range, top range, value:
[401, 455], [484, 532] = 1.02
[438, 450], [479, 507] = 1.01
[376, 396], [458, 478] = 0.99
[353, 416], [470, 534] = 1.01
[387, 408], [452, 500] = 0.99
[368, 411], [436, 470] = 0.98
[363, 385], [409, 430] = 1.00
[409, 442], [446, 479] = 0.98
